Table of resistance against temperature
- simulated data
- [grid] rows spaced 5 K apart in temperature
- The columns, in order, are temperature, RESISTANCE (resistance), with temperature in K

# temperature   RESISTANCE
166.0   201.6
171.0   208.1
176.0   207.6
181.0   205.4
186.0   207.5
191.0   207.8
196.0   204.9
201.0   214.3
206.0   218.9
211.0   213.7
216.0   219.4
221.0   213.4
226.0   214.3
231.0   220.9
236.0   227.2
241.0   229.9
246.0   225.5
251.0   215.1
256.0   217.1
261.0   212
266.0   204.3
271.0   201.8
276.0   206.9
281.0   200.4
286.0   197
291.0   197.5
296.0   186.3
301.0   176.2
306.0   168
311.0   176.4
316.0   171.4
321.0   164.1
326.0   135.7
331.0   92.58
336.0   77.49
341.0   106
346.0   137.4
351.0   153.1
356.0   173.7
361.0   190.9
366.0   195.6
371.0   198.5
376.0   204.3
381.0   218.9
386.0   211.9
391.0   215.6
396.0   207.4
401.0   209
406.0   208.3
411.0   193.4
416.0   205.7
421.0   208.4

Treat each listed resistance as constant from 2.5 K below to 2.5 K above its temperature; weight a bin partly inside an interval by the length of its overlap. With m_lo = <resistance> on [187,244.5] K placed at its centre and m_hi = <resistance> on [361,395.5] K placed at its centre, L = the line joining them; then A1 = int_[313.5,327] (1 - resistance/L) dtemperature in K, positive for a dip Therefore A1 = 3.3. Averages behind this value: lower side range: 217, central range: 159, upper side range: 206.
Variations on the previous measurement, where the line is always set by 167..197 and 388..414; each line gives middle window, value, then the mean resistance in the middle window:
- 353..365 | 1.40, 183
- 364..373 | 0.42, 197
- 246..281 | -0.55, 210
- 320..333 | 4.93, 128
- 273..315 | 3.79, 188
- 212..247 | -2.42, 221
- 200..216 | -0.74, 216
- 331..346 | 7.78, 99.5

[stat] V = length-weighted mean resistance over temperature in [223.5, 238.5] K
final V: 221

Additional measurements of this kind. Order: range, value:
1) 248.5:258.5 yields 216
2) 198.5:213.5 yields 216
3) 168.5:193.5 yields 207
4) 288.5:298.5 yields 192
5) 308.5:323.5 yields 171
